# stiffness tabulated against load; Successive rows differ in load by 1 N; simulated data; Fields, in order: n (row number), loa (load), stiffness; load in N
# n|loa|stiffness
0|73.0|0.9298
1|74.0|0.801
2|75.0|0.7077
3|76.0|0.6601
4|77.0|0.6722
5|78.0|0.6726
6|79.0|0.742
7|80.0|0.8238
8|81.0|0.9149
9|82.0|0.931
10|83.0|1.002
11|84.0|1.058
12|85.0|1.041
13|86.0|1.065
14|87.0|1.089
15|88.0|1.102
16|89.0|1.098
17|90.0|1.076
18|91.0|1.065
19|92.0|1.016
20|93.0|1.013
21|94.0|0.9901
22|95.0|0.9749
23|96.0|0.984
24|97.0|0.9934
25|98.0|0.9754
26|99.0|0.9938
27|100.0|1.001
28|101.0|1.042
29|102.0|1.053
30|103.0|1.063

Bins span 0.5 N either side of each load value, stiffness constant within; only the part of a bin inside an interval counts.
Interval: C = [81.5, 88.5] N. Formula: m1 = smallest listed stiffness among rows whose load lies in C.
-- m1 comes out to 0.931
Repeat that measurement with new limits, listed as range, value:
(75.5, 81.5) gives 0.6601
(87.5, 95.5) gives 0.9749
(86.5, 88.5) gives 1.089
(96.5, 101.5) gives 0.9754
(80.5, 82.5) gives 0.9149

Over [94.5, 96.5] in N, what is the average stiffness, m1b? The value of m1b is 0.979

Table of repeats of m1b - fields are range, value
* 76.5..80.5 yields 0.728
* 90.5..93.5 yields 1.03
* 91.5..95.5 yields 0.998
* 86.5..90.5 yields 1.09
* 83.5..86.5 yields 1.05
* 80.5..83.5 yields 0.949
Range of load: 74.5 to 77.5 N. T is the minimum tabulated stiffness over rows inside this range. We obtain 0.6601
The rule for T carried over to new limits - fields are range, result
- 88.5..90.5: 1.076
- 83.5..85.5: 1.041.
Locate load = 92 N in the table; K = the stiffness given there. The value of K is 1.016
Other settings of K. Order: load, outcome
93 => 1.013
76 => 0.6601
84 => 1.058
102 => 1.053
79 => 0.742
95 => 0.9749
